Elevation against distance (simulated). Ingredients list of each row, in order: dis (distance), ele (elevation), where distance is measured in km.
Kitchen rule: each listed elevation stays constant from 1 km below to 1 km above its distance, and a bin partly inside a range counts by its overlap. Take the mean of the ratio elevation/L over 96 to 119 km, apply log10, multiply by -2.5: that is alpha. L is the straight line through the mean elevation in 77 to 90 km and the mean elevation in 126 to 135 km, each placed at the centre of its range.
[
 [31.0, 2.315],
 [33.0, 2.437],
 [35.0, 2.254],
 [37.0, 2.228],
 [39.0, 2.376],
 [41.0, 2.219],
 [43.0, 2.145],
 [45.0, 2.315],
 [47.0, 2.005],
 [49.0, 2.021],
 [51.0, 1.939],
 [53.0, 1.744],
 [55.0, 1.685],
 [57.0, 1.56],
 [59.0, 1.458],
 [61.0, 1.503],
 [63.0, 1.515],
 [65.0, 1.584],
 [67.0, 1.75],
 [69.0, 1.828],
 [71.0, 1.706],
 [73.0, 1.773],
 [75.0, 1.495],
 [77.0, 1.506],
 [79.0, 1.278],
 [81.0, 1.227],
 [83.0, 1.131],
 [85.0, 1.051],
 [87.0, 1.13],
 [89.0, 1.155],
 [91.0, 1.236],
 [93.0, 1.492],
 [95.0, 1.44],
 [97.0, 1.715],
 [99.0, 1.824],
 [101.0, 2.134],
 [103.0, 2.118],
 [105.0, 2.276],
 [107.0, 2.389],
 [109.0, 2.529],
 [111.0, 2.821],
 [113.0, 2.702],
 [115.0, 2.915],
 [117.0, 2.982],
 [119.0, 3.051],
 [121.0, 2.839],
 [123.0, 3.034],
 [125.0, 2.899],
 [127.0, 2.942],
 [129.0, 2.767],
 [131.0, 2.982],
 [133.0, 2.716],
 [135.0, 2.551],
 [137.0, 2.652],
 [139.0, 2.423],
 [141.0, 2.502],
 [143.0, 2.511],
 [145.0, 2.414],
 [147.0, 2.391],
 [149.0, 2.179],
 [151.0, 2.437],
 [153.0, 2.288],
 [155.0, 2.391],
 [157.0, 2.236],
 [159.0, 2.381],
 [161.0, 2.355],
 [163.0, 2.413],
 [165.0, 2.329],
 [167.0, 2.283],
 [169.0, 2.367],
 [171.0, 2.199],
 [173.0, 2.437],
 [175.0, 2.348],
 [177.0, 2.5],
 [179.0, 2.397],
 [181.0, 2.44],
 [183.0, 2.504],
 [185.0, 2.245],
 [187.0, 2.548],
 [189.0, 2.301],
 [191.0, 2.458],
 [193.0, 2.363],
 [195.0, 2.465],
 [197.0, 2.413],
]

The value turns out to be -0.19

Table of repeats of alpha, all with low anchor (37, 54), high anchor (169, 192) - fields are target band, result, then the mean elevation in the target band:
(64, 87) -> 0.42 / 1.47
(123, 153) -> -0.13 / 2.6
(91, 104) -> 0.26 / 1.74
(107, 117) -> -0.21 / 2.73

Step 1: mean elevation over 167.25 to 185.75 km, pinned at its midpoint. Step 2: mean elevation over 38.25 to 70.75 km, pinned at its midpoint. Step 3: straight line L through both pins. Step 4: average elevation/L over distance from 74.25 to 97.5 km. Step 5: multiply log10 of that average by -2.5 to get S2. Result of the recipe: 0.449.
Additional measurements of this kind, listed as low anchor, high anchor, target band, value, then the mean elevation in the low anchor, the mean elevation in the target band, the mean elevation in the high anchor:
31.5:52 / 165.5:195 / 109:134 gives -0.239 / 2.2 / 2.87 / 2.39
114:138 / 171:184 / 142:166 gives 0.113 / 2.86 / 2.36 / 2.42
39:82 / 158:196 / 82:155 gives -0.109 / 1.74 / 2.3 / 2.39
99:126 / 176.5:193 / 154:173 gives 0.067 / 2.64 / 2.33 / 2.42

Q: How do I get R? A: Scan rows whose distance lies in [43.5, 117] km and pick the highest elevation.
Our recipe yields 2.982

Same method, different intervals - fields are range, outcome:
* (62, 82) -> 1.828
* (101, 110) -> 2.529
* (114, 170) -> 3.051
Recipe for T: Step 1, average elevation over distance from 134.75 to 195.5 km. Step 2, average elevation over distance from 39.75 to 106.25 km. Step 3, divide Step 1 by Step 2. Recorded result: 1.43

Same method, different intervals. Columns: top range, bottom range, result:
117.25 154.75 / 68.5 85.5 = 1.83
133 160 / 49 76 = 1.45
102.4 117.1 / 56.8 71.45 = 1.60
